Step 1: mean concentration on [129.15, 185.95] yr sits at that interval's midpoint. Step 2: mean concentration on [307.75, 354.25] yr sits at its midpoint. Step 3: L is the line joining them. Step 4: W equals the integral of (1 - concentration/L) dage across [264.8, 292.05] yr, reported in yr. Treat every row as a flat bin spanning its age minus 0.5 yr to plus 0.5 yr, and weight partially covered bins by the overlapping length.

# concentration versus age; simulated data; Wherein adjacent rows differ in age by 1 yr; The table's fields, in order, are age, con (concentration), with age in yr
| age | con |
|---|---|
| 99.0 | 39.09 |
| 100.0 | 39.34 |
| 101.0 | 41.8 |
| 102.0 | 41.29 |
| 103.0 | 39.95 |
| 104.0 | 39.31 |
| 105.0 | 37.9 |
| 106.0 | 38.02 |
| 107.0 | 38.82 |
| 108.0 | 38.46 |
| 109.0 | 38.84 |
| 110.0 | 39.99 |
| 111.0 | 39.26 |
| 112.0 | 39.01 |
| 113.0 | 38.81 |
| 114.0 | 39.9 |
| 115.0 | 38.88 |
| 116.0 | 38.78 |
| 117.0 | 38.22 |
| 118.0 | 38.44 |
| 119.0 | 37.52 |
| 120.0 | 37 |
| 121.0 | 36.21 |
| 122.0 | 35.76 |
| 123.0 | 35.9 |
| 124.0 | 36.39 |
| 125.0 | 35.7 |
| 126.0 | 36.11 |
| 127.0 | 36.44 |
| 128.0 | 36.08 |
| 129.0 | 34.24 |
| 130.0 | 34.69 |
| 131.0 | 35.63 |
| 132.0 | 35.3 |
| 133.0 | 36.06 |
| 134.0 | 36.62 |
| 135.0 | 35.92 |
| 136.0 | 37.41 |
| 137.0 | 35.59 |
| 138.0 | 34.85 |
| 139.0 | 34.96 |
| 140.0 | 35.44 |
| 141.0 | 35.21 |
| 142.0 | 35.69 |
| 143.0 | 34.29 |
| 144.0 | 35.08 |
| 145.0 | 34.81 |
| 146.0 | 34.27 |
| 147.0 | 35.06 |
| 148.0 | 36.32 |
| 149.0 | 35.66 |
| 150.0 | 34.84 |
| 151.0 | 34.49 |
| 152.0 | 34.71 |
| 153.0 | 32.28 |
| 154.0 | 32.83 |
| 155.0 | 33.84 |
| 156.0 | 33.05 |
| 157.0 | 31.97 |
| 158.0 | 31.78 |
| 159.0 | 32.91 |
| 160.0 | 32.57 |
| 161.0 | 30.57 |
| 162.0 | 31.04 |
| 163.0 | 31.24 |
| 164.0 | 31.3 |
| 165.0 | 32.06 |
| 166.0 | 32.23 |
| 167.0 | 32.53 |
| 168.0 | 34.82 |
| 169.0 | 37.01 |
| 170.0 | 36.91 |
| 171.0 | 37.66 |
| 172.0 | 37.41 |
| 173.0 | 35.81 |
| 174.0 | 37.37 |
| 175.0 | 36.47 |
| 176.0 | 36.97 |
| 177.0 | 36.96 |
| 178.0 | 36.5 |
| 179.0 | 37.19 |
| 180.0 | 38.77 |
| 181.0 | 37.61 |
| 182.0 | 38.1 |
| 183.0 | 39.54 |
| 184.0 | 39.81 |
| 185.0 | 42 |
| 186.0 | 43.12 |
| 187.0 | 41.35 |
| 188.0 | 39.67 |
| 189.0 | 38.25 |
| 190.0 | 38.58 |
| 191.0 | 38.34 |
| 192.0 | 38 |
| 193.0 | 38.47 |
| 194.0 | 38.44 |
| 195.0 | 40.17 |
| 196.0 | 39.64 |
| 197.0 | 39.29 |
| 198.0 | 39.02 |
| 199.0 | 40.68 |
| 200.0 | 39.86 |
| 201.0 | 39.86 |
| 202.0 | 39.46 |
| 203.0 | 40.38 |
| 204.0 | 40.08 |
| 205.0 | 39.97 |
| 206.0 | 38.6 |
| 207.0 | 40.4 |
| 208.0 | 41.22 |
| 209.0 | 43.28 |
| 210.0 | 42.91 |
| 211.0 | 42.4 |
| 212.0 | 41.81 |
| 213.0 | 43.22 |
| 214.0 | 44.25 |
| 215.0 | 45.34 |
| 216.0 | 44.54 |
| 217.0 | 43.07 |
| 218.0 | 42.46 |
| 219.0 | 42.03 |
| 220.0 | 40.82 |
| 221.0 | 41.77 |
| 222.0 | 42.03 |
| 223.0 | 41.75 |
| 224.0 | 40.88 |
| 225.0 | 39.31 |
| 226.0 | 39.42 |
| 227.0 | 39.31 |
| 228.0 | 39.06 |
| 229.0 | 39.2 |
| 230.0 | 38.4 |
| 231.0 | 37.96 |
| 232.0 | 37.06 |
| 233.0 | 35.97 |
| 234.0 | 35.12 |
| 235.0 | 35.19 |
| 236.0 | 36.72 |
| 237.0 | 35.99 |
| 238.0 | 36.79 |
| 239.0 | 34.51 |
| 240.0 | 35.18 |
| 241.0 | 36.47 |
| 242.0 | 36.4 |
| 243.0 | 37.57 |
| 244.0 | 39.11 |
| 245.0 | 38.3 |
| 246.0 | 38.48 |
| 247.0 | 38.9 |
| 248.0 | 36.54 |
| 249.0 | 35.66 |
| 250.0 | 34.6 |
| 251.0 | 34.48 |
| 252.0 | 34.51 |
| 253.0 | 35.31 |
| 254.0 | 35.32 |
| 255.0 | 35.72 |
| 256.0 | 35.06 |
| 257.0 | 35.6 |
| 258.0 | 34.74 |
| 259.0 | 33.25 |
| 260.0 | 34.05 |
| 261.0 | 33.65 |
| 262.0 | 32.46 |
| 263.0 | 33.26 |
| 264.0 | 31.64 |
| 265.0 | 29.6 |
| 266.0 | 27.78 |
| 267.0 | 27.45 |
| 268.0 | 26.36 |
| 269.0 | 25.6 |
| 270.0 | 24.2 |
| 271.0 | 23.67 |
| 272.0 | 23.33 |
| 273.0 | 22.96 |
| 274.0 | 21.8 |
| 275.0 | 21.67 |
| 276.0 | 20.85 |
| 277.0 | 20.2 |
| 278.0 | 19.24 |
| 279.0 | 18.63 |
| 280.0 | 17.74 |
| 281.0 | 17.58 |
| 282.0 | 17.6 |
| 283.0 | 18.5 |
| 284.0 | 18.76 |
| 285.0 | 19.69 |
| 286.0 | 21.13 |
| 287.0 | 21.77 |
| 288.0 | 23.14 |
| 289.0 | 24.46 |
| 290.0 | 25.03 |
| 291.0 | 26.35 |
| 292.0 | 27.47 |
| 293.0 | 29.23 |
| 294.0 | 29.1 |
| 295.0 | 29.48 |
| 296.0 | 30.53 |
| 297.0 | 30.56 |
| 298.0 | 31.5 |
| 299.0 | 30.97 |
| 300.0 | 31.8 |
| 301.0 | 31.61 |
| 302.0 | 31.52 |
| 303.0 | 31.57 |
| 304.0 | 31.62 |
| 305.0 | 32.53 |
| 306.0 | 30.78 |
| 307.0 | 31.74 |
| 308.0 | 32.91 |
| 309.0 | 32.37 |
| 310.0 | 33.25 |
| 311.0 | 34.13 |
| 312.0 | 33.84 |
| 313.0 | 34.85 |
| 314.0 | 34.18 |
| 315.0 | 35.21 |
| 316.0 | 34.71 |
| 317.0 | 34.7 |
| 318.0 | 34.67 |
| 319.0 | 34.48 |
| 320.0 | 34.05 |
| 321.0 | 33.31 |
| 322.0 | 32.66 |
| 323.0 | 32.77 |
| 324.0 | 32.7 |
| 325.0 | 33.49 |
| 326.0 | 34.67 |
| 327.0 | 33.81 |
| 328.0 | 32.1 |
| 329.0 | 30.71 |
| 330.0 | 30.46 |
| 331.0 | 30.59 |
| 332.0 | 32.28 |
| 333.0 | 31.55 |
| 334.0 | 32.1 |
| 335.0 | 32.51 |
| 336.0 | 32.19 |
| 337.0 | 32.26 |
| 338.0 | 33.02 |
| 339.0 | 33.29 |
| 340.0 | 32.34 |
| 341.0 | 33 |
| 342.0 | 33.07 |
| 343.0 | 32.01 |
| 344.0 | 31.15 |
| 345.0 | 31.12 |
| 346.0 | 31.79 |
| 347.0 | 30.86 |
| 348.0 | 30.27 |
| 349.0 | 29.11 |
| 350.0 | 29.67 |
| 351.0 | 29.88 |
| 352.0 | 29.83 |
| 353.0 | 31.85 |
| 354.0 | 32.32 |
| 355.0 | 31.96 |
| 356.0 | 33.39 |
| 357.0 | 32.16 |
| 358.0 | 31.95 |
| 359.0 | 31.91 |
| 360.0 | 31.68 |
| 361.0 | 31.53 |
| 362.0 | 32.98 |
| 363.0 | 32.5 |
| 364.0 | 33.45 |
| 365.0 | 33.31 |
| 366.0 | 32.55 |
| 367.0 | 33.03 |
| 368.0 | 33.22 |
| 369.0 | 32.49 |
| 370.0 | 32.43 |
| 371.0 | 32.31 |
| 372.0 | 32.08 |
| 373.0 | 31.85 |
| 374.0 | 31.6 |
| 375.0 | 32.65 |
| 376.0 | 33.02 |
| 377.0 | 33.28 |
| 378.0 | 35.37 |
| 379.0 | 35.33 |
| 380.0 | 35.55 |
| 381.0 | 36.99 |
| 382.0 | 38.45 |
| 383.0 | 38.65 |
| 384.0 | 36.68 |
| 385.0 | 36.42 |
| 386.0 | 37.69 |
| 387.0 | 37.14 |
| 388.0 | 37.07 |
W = 8.9 yr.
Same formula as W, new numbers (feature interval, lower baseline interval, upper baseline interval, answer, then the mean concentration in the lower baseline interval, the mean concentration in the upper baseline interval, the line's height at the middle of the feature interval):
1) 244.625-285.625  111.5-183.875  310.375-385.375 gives 6.9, 35.6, 32.9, 34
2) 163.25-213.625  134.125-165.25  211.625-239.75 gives -2.3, 34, 39.7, 36.9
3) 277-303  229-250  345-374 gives 7.3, 36.8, 31.9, 34.7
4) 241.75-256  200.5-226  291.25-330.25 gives 0.7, 41.6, 32.3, 38.2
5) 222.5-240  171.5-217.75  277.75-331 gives -0.6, 39.9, 29.3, 36.4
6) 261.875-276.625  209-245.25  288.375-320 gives 3.9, 39.6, 31.5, 35.2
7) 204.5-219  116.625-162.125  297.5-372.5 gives -3.6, 35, 32.4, 34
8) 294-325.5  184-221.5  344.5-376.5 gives 1.9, 40.9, 31.9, 34.8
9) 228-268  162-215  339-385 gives 1.6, 38.6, 32.8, 36.6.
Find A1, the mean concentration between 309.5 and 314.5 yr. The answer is 34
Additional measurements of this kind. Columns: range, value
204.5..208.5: 40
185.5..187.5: 42.2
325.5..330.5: 32.4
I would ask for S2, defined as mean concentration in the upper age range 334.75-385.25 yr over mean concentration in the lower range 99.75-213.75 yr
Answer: 0.88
